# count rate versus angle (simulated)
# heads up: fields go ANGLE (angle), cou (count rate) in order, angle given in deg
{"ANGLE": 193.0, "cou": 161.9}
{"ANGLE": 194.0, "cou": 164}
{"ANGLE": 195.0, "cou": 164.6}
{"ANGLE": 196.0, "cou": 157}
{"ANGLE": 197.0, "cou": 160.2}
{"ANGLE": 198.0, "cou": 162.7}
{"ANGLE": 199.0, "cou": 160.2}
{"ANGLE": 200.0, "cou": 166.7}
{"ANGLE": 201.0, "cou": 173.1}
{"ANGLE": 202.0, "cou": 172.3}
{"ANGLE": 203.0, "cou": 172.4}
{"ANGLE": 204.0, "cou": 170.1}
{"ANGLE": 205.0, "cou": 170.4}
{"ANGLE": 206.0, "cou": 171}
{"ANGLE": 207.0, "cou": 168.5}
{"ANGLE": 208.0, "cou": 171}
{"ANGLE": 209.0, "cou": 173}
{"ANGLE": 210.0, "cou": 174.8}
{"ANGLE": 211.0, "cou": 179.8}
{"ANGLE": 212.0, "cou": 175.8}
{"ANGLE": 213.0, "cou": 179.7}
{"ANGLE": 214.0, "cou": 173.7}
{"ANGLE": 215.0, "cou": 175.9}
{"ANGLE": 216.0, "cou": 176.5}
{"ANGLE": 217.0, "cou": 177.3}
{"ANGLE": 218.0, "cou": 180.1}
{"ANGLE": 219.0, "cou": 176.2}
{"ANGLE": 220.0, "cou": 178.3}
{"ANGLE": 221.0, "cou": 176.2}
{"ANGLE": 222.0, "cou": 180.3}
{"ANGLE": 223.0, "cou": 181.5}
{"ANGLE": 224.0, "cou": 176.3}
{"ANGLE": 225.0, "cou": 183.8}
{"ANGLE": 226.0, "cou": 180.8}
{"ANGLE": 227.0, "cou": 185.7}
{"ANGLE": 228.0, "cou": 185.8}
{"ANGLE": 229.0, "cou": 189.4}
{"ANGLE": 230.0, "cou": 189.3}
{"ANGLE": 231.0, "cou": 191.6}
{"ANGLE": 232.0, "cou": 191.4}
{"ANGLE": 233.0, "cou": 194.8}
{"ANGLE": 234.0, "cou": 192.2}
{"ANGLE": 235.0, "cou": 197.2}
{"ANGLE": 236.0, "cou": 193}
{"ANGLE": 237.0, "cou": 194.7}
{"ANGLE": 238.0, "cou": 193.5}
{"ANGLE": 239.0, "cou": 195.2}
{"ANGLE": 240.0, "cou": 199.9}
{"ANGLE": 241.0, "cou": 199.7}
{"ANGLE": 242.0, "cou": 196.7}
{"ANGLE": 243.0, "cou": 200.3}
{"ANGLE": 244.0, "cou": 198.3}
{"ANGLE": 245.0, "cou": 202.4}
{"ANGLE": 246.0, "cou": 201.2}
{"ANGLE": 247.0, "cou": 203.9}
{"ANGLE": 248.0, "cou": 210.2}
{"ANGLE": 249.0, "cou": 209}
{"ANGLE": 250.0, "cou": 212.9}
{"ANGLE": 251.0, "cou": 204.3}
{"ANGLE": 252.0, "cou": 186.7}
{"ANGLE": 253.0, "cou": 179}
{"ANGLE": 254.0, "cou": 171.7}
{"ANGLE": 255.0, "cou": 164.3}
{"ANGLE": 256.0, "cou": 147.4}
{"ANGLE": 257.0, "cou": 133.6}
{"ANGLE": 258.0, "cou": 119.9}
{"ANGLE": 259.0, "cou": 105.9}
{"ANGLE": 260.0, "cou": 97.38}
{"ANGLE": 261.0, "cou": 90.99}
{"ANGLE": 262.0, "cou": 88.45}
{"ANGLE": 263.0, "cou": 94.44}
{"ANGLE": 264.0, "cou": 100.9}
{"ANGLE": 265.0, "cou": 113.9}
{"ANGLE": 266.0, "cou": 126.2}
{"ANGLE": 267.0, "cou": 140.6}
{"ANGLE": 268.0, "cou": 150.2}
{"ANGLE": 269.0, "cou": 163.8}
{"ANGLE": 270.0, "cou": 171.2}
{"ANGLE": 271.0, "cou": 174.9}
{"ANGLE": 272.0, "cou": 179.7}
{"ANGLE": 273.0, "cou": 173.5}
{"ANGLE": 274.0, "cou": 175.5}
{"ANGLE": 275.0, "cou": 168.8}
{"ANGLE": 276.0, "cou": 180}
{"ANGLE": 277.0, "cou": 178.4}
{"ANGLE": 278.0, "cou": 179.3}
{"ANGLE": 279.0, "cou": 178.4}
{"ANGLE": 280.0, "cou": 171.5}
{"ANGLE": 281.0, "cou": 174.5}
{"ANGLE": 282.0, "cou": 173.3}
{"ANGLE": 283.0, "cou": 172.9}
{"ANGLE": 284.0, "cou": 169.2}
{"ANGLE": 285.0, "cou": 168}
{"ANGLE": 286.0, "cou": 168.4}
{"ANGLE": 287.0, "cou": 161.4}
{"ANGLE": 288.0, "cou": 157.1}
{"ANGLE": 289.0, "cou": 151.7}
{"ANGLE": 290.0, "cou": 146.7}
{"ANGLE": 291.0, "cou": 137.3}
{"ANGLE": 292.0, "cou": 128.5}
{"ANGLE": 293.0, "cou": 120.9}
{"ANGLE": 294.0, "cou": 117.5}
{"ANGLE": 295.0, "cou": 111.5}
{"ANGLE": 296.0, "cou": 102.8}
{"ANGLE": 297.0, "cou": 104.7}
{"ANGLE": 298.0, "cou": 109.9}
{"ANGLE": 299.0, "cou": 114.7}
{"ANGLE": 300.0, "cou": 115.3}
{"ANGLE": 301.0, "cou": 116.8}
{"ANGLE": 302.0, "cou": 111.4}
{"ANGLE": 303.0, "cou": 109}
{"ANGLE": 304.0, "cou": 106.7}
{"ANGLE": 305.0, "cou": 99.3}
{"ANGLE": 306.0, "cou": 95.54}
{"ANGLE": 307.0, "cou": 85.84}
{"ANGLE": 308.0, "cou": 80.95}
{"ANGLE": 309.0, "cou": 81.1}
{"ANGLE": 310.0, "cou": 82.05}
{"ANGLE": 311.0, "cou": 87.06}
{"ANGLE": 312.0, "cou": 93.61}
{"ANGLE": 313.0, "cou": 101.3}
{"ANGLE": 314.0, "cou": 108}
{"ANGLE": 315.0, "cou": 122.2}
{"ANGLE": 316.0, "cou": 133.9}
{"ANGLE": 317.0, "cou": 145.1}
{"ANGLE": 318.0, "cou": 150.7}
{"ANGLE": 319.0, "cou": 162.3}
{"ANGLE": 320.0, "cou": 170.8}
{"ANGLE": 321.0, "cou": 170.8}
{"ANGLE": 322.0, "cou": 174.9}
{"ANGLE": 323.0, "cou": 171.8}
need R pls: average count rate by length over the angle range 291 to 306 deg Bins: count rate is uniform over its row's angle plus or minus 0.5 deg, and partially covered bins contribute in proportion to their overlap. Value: 112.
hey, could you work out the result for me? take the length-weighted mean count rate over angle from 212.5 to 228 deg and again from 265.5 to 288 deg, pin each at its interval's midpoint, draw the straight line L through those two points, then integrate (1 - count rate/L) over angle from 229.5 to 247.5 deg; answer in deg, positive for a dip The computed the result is -2.2 deg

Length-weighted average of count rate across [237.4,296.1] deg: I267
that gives 161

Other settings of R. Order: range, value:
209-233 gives 181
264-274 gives 153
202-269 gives 172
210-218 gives 177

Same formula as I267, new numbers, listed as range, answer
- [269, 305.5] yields 147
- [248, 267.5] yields 143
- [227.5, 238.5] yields 192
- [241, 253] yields 201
